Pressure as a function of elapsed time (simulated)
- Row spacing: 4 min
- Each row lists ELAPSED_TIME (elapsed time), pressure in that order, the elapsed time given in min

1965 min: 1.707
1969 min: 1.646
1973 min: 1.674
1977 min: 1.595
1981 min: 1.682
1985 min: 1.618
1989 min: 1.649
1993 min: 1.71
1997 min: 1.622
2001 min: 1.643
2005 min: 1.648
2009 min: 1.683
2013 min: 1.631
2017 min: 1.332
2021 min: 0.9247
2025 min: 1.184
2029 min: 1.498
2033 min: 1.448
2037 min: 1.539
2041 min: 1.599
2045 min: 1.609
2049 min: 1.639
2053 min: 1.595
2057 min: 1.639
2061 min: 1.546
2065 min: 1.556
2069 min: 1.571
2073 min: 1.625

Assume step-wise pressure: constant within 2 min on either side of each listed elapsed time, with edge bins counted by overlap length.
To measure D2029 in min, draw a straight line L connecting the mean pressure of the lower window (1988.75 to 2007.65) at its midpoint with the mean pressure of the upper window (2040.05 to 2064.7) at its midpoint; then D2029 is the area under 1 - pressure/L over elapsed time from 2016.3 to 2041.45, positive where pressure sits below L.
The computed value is 4.3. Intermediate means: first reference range 1.66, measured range 1.35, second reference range 1.6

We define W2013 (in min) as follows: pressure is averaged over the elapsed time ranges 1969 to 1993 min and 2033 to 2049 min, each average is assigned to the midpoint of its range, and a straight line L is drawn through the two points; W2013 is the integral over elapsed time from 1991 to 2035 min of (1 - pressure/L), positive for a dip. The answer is 3.44 min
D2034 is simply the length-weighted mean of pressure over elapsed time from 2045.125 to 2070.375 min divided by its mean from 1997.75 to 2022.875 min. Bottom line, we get 1.07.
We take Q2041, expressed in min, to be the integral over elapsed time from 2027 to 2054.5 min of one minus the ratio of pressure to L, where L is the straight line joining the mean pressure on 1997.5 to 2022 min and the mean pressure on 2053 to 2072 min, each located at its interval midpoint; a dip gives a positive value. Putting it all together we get -0.1 min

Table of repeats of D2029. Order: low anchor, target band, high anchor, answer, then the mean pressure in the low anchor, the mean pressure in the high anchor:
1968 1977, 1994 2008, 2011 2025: -2.27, 1.65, 1.28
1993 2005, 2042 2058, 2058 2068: -0.39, 1.65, 1.56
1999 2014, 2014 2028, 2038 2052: 3.68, 1.65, 1.61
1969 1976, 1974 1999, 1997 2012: 0.09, 1.65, 1.65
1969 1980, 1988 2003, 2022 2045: -0.81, 1.64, 1.44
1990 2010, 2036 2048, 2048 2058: 0.28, 1.66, 1.62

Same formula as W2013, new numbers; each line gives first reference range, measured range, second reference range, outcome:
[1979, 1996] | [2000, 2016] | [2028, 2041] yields -0.36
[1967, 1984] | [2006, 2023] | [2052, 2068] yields 2.21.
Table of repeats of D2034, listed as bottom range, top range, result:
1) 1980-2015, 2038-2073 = 0.96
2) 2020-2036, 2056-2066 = 1.21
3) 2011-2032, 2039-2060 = 1.22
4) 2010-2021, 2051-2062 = 1.14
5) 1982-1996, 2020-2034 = 0.77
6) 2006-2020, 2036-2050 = 1.06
